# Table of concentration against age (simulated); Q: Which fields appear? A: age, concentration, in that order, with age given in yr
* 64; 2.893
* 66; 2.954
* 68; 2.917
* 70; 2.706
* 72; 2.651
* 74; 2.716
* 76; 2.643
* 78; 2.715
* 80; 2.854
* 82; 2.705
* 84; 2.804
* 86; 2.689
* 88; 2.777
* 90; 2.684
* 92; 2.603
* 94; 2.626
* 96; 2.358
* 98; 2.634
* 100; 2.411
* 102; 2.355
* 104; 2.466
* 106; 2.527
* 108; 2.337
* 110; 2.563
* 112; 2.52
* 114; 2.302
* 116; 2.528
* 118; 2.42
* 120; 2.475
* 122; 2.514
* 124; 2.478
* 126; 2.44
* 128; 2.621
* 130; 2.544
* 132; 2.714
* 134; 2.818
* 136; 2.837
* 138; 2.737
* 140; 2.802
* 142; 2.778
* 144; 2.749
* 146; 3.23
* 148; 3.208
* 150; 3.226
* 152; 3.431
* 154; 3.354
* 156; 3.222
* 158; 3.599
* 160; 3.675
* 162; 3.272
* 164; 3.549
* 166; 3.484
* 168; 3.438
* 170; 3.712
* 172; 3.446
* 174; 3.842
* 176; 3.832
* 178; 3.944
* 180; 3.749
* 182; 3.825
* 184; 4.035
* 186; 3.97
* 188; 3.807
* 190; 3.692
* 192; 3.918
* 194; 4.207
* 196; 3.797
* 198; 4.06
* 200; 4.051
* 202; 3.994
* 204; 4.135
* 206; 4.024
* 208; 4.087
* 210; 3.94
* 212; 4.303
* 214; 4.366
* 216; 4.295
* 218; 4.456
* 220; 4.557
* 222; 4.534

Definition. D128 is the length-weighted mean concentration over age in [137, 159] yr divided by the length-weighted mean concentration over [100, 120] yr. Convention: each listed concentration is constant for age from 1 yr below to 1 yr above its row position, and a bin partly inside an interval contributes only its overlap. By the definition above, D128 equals 1.28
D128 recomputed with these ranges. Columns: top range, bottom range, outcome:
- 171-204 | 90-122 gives 1.57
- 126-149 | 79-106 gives 1.07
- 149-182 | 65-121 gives 1.37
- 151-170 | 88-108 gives 1.37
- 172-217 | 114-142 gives 1.53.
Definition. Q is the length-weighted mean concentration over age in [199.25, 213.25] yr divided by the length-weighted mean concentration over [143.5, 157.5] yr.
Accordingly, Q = 1.26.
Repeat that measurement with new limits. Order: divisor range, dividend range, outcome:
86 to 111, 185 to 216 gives 1.59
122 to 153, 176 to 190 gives 1.37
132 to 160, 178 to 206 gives 1.28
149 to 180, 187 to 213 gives 1.13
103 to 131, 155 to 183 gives 1.46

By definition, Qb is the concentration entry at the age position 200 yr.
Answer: 4.051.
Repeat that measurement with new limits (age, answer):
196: 3.797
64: 2.893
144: 2.749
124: 2.478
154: 3.354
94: 2.626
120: 2.475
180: 3.749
